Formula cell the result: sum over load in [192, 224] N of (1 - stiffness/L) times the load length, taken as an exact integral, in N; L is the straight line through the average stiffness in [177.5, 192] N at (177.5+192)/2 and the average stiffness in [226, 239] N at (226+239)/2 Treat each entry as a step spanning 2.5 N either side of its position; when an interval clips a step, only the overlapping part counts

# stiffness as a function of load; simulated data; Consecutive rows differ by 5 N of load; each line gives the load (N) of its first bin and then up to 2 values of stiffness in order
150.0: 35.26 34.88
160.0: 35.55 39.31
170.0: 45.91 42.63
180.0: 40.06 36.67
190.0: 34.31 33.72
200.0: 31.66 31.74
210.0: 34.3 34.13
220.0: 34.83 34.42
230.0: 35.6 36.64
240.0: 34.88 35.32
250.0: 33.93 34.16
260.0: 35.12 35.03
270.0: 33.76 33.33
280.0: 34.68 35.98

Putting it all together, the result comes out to 2.6 N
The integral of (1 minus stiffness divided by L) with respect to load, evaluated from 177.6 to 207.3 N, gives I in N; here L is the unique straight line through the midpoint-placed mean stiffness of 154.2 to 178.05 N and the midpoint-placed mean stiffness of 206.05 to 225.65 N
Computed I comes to 1.8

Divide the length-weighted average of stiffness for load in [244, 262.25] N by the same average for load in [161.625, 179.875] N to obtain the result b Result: 0.82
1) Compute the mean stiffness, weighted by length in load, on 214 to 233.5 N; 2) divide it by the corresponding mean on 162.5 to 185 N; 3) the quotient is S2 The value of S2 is 0.84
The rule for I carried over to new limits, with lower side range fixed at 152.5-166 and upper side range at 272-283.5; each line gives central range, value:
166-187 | -3.1 N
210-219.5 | 0.3 N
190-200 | 0.6 N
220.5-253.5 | -0.2 N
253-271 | -0.1 N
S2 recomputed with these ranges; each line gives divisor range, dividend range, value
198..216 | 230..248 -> 1.08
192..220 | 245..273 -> 1.04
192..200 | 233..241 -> 1.08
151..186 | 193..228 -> 0.86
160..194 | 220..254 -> 0.89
